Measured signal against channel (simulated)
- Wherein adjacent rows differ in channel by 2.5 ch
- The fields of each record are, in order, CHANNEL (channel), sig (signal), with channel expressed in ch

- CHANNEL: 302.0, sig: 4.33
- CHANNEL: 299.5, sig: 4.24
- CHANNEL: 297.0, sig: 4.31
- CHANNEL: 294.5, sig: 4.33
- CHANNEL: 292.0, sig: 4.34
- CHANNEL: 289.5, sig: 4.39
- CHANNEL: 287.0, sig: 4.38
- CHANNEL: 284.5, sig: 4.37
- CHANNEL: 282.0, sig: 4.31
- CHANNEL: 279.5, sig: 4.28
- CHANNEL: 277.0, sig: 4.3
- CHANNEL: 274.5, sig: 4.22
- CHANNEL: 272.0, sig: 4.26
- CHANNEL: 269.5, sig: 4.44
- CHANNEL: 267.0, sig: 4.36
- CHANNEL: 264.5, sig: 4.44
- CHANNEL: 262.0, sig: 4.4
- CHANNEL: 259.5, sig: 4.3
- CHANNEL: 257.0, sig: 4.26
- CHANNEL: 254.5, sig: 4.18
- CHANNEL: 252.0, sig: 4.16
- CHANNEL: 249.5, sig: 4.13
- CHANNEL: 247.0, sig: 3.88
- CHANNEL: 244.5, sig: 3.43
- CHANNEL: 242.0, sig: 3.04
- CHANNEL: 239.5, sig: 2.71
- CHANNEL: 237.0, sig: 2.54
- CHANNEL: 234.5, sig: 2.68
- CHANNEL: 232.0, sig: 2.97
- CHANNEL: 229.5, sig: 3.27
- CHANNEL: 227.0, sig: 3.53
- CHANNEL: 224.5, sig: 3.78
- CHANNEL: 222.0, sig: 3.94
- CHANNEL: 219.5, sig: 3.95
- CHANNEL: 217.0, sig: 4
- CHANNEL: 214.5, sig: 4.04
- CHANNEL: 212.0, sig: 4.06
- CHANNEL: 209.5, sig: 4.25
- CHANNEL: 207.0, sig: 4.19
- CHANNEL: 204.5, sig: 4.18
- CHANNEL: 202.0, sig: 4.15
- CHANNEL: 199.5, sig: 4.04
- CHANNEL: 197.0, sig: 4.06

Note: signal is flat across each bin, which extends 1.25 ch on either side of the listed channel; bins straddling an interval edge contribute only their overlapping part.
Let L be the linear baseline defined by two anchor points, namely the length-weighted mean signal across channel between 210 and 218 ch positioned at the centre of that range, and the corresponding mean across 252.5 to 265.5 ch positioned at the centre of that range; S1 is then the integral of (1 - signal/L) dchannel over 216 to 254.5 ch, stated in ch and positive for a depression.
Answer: 6.3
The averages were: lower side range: 4.05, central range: 3.49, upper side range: 4.3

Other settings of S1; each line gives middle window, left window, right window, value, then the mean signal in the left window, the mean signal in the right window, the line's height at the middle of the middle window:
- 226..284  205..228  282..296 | 4.88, 3.98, 4.36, 4.18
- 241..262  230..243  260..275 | -2.34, 2.81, 4.36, 3.56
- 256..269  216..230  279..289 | -0.69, 3.77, 4.34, 4.14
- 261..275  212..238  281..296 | -0.96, 3.51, 4.35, 4.08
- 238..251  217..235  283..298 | 1.14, 3.52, 4.35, 3.76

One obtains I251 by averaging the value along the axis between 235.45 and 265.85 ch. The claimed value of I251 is 3.78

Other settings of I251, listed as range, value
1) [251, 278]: 4.3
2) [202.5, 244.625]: 3.58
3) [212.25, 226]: 3.94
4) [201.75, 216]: 4.14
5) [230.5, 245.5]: 2.89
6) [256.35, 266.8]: 4.36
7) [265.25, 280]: 4.32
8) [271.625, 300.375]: 4.31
